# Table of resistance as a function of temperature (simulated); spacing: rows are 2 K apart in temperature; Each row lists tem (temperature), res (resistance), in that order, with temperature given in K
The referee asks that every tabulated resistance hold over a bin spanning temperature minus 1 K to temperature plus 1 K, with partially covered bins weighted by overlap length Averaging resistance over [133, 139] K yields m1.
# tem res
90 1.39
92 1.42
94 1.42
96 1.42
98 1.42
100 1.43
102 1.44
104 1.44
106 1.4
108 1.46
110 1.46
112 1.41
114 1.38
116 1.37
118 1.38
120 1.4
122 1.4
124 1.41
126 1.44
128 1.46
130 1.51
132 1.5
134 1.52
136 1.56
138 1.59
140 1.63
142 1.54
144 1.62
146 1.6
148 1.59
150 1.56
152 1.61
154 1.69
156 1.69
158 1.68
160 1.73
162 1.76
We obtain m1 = 1.56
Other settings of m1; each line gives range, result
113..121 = 1.38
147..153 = 1.59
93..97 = 1.42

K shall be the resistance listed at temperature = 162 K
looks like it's 1.76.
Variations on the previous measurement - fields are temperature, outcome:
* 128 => 1.46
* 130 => 1.51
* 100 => 1.43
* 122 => 1.4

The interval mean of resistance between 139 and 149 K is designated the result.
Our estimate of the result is 1.6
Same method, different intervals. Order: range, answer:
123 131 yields 1.45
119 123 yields 1.4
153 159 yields 1.69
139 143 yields 1.58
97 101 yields 1.42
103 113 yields 1.43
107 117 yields 1.42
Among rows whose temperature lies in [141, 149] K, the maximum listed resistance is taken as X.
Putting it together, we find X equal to 1.62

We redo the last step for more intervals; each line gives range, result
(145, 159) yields 1.69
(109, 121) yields 1.46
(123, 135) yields 1.52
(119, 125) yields 1.41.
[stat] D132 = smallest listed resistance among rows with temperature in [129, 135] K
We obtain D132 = 1.5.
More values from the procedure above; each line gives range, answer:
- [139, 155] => 1.54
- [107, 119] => 1.37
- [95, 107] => 1.4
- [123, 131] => 1.41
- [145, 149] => 1.59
